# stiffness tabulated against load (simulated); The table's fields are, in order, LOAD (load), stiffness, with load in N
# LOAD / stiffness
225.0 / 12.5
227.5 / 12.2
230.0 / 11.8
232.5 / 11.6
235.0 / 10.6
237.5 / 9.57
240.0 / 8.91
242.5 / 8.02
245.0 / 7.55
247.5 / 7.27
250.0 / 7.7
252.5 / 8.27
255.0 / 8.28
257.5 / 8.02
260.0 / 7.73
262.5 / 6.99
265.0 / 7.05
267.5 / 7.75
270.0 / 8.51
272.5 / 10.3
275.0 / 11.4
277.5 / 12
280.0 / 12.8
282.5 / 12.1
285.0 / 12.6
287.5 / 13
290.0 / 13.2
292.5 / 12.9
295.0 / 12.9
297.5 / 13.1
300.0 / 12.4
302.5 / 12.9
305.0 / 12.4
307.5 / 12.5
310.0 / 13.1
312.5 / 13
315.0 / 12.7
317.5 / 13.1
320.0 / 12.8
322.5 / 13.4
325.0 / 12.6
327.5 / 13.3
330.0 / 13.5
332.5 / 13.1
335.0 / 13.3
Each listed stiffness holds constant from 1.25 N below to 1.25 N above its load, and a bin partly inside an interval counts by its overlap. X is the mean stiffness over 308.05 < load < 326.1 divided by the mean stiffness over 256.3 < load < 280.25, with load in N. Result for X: 1.42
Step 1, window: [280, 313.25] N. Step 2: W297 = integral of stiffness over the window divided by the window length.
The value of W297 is 12.8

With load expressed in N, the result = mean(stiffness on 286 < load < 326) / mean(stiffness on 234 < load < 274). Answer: 1.55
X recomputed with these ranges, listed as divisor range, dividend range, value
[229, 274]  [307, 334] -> 1.50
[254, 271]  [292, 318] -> 1.65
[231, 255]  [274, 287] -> 1.39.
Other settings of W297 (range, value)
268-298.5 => 12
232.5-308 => 10.3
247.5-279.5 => 8.71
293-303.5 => 12.8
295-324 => 12.9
